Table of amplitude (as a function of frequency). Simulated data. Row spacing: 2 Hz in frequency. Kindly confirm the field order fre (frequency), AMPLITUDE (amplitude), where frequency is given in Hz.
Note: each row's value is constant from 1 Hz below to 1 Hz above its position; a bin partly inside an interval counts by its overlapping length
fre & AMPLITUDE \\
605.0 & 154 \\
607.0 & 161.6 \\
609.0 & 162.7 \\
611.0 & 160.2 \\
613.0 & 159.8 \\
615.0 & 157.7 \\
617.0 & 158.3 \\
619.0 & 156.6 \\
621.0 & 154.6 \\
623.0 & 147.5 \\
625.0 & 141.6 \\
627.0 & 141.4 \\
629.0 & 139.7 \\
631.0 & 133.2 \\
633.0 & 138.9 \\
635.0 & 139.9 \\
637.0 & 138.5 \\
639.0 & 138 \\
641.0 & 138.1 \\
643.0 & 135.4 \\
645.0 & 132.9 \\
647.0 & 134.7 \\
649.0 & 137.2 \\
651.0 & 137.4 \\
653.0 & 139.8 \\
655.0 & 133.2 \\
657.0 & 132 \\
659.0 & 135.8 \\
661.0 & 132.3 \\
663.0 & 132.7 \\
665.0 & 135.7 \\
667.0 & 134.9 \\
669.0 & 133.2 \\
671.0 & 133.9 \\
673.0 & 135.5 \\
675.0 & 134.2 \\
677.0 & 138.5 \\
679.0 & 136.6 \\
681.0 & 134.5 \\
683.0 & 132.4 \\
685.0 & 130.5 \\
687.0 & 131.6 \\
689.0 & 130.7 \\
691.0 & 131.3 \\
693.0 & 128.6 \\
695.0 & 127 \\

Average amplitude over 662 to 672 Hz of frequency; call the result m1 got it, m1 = 134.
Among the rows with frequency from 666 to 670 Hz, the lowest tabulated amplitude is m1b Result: 133.2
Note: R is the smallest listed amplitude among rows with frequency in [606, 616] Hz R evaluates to 157.7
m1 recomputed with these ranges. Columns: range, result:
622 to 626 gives 145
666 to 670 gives 134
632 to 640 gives 139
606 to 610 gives 162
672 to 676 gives 135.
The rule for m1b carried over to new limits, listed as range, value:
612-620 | 156.6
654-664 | 132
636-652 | 132.9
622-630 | 139.7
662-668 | 132.7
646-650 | 134.7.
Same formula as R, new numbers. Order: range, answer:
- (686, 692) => 130.7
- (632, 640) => 138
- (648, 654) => 137.2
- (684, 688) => 130.5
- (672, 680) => 134.2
